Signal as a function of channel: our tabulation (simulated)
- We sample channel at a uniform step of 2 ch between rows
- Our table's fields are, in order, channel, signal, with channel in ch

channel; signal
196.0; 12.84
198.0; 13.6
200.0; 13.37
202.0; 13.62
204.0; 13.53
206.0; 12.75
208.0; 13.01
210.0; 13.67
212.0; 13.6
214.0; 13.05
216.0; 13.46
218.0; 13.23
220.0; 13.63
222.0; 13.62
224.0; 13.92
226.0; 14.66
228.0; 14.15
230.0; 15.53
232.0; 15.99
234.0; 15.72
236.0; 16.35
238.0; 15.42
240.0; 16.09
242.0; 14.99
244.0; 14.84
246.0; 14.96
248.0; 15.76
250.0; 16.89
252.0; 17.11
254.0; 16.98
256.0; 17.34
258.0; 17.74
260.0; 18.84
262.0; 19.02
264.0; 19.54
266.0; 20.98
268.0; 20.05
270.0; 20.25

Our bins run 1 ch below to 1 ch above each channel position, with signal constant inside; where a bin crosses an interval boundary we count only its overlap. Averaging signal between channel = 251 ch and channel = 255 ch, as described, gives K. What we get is 17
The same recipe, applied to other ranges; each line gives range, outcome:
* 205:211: 13.1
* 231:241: 15.9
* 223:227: 14.3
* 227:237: 15.5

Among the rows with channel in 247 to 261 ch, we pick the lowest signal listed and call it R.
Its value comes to 15.76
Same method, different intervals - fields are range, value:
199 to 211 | 12.75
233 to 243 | 14.99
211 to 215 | 13.05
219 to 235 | 13.62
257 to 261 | 17.74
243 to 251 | 14.84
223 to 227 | 13.92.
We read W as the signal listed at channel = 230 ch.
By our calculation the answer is 15.53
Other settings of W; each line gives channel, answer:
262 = 19.02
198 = 13.6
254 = 16.98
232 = 15.99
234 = 15.72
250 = 16.89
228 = 14.15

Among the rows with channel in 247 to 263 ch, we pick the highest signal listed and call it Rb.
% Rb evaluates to 19.02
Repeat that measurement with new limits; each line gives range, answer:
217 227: 14.66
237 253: 17.11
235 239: 16.35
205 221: 13.67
